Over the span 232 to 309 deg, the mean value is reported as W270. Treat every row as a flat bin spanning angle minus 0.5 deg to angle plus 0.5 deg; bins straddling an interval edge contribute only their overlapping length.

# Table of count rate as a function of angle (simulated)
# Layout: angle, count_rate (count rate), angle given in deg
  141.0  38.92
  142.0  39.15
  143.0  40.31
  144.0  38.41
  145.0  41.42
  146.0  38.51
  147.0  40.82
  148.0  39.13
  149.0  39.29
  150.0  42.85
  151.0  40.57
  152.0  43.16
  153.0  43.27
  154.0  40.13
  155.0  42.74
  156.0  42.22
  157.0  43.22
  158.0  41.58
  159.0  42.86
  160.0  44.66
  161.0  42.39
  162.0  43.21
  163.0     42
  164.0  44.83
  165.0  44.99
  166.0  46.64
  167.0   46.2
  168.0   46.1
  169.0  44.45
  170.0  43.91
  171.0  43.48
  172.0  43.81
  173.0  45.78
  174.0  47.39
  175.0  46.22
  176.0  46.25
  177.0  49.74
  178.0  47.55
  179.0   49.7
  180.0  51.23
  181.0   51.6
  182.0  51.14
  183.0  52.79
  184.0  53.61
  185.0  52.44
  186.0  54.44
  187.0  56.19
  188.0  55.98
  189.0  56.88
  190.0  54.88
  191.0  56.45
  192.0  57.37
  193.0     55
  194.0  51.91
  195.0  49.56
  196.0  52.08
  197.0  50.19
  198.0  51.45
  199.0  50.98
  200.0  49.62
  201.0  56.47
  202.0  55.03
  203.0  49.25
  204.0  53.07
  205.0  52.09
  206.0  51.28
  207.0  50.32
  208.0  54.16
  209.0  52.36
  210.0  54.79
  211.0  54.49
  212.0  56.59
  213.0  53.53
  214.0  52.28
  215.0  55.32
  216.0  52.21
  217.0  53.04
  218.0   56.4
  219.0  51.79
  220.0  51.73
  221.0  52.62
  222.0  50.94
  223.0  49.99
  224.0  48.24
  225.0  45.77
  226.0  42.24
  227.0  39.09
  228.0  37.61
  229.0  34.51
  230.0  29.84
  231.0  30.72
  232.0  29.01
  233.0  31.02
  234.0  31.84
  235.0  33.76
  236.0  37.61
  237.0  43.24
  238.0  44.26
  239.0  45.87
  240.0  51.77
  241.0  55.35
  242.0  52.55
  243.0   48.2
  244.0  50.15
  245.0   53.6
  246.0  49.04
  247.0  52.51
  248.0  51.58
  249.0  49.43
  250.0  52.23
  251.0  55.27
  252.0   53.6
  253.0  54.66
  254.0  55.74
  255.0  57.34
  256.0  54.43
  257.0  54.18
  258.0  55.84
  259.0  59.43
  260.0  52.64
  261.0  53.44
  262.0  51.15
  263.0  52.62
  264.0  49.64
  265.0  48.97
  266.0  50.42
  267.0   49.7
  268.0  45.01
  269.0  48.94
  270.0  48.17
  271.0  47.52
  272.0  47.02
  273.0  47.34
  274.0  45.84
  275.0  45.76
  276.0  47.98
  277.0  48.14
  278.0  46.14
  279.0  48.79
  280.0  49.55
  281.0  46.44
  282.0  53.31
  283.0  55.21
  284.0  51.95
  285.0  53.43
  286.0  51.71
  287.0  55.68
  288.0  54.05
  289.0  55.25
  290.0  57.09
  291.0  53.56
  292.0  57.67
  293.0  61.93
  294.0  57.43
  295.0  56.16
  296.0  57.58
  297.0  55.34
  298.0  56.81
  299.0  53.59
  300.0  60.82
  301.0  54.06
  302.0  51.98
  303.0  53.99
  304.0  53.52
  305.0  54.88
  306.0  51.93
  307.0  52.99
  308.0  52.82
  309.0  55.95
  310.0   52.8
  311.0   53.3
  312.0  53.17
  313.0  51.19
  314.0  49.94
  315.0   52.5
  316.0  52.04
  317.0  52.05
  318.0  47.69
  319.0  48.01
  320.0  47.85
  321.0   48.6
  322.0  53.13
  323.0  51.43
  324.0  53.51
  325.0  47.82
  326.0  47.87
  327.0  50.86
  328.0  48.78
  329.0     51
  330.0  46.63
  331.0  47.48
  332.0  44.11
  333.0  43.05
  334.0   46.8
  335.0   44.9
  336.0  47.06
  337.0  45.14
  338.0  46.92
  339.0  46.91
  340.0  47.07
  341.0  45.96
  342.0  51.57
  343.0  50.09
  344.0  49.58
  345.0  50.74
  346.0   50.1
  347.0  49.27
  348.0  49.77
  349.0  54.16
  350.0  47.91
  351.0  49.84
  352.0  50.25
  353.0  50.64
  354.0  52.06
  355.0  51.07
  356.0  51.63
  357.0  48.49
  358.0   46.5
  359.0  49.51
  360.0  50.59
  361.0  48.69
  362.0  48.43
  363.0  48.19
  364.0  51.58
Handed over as 51.1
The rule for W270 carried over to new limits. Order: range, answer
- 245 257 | 53.3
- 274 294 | 52.3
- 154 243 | 47.9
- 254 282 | 50.2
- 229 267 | 48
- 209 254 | 47.4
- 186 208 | 53.2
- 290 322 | 53.7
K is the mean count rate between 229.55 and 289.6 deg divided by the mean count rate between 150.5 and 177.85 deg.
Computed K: 1.1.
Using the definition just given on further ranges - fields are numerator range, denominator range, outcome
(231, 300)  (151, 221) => 1.01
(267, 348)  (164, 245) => 1.05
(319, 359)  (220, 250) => 1.11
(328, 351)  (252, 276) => 0.94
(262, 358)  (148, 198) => 1.07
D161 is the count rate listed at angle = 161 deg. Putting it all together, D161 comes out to 42.39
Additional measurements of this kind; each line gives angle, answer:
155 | 42.74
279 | 48.79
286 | 51.71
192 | 57.37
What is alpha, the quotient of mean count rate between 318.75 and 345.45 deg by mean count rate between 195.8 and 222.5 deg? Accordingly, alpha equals 0.9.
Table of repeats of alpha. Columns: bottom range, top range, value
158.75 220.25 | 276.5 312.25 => 1.07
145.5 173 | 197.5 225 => 1.22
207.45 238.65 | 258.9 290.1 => 1.11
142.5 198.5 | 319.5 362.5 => 1.04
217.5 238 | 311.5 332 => 1.20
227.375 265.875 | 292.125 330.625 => 1.11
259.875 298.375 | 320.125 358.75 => 0.95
